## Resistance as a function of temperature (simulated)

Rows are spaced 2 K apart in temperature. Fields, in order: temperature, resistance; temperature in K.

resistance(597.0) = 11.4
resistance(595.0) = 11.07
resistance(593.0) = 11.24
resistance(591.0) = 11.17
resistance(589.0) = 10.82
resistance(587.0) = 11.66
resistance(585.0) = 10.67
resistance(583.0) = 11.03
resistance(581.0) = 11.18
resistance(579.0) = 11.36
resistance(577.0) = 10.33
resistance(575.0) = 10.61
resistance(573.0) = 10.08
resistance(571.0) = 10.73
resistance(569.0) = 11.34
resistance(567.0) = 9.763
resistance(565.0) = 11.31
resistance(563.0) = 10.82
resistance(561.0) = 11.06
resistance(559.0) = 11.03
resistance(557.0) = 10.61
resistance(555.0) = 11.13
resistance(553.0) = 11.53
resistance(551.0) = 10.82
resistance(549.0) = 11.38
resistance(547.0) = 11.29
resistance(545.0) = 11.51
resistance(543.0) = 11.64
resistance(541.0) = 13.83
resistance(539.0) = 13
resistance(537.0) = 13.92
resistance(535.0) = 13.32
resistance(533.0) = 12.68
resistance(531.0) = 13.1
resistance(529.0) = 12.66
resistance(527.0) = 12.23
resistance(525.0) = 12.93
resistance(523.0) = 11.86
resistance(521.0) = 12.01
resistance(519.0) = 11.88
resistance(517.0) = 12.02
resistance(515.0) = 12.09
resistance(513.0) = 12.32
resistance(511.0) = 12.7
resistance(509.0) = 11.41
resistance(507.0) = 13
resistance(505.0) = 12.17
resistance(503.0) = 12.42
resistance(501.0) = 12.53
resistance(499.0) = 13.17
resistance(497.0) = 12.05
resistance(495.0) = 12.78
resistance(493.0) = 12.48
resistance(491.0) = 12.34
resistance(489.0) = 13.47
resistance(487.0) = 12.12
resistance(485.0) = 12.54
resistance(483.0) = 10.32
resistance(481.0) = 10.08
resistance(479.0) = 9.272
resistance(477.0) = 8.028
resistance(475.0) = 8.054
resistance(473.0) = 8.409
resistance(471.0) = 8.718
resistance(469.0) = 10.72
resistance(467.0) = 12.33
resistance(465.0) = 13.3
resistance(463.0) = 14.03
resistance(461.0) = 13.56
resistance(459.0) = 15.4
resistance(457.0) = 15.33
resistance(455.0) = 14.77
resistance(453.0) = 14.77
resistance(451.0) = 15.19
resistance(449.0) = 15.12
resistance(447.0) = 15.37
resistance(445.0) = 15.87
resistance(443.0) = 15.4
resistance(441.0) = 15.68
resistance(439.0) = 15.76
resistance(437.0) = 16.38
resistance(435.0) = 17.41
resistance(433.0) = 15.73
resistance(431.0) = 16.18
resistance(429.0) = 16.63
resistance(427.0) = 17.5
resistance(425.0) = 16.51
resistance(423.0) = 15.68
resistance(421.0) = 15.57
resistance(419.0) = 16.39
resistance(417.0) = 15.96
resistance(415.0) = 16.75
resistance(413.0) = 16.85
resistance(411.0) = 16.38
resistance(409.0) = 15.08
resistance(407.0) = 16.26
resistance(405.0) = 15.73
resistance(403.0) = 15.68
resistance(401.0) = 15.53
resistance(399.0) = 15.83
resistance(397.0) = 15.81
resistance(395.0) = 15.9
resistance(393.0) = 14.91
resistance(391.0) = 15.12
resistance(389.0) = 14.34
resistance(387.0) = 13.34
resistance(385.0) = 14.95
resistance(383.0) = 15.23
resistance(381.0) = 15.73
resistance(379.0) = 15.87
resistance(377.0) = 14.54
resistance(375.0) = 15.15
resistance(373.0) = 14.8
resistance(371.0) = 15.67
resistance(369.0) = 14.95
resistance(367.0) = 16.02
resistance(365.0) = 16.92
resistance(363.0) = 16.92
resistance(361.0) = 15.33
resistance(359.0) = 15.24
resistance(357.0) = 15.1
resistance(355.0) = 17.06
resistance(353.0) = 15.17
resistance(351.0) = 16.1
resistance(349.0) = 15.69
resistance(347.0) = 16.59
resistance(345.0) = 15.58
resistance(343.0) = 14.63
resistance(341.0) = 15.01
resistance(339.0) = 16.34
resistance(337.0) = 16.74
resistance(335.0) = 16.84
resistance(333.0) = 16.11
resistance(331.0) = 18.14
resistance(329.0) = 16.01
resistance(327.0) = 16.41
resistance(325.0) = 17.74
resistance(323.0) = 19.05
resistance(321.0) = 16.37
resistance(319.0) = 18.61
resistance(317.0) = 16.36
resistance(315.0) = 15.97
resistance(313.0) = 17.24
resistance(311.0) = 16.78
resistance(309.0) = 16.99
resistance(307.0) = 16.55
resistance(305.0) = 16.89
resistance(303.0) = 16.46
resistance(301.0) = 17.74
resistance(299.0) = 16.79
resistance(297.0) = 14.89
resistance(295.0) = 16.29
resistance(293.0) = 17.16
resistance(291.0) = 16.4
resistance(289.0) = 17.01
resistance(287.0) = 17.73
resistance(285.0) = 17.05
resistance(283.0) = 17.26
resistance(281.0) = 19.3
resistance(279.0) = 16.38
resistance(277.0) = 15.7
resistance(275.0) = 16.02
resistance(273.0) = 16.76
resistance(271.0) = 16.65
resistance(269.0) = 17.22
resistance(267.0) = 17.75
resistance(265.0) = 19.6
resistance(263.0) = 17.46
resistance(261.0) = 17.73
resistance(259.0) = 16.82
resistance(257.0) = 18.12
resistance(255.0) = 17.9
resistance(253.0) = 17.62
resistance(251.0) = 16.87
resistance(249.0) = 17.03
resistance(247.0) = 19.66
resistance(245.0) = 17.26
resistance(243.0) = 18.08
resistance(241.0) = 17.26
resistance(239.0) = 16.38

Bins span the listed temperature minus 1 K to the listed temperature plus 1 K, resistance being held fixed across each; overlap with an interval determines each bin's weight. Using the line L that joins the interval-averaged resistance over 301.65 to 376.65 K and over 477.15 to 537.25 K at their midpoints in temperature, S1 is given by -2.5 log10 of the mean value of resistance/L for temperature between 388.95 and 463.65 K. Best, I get -0.11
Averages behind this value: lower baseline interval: 16.3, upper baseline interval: 12.2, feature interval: 15.7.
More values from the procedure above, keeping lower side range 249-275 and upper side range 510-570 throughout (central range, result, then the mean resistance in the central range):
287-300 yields 0.020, 16.5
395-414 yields -0.091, 15.9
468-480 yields 0.436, 8.87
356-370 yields -0.023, 15.8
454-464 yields -0.083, 14.6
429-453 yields -0.140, 15.8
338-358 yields 0.002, 15.7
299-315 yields -0.020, 16.9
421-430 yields -0.160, 16.5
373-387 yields 0.003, 15.1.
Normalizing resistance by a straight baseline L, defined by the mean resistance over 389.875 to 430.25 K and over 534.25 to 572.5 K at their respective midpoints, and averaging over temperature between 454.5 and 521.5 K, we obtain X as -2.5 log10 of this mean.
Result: 0.13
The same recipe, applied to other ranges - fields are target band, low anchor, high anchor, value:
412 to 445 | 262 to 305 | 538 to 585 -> -0.16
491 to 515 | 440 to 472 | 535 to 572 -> 0.04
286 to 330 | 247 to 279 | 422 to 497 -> -0.03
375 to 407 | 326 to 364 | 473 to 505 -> -0.05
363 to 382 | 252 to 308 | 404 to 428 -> 0.06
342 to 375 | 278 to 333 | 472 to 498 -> -0.04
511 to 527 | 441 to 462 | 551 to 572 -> 0.03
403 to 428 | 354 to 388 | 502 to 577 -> -0.12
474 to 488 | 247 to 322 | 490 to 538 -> 0.29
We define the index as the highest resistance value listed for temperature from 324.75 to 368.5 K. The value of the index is 18.14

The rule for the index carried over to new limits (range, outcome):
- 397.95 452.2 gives 17.5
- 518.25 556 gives 13.92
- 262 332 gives 19.6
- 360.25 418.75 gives 16.92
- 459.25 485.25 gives 14.03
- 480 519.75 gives 13.47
